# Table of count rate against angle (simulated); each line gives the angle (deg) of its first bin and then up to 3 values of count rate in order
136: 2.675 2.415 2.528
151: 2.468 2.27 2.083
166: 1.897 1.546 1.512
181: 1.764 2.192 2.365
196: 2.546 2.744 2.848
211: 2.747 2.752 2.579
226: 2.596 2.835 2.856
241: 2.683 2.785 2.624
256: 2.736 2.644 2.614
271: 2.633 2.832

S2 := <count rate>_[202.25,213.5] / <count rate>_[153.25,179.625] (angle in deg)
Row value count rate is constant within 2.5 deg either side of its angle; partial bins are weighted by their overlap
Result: 1.5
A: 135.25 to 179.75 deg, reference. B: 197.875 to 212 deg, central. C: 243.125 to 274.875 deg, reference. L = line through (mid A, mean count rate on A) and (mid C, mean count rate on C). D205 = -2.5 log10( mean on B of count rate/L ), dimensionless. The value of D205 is -0.16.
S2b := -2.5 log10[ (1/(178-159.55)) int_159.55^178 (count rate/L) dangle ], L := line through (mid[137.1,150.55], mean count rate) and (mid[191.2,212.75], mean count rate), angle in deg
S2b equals 0.42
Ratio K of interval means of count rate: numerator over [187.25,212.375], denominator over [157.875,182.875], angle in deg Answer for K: 1.48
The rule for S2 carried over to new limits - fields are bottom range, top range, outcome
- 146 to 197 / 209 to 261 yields 1.31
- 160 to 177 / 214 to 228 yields 1.51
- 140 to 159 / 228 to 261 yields 1.14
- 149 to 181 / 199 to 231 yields 1.40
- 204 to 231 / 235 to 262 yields 1.00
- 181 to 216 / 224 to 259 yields 1.08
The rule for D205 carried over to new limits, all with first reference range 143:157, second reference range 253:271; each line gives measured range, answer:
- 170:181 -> 0.49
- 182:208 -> 0.02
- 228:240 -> -0.08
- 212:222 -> -0.05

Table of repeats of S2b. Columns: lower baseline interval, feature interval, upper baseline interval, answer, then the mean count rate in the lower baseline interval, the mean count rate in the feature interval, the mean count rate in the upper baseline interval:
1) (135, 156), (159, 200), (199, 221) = 0.289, 2.48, 2.01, 2.75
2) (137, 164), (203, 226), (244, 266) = -0.065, 2.36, 2.72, 2.69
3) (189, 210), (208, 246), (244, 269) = -0.028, 2.64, 2.73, 2.68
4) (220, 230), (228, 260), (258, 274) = -0.046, 2.63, 2.75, 2.64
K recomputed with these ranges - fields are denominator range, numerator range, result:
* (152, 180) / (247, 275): 1.41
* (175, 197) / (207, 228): 1.29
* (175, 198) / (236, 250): 1.31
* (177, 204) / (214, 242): 1.19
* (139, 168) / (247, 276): 1.17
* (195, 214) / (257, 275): 0.97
